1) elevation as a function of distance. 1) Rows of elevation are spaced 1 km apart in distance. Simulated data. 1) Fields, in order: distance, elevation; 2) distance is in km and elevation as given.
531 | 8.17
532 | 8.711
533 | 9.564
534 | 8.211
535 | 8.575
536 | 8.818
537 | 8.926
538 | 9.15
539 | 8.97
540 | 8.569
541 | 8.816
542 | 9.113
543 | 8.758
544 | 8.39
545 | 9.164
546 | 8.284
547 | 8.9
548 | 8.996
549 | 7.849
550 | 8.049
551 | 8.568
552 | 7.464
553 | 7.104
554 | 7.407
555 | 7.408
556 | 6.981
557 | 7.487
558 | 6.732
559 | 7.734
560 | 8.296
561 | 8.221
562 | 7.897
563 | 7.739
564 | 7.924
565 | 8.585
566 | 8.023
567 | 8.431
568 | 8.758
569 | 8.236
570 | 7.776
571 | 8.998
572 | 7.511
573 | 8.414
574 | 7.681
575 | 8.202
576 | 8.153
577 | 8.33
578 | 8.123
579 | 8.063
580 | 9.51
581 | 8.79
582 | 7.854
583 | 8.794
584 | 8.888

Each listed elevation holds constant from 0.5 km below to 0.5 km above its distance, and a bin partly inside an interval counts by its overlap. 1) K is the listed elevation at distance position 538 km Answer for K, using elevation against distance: 9.15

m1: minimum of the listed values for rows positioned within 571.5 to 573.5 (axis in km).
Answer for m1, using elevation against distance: 7.511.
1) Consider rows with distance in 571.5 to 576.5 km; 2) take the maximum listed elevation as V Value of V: 8.414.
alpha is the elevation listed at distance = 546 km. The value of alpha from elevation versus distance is 8.284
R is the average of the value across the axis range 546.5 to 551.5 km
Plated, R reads 8.47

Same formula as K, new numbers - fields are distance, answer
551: 8.568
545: 9.164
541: 8.816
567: 8.431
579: 8.063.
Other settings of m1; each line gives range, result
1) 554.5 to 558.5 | 6.732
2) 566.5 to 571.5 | 7.776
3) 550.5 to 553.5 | 7.104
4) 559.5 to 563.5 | 7.739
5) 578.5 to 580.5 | 8.063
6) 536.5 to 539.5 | 8.926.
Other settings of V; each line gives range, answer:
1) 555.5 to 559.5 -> 7.734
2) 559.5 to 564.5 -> 8.296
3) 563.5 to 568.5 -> 8.758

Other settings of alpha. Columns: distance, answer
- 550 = 8.049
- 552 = 7.464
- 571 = 8.998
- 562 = 7.897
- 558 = 6.732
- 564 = 7.924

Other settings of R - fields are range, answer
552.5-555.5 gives 7.31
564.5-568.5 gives 8.45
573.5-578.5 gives 8.1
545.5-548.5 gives 8.73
